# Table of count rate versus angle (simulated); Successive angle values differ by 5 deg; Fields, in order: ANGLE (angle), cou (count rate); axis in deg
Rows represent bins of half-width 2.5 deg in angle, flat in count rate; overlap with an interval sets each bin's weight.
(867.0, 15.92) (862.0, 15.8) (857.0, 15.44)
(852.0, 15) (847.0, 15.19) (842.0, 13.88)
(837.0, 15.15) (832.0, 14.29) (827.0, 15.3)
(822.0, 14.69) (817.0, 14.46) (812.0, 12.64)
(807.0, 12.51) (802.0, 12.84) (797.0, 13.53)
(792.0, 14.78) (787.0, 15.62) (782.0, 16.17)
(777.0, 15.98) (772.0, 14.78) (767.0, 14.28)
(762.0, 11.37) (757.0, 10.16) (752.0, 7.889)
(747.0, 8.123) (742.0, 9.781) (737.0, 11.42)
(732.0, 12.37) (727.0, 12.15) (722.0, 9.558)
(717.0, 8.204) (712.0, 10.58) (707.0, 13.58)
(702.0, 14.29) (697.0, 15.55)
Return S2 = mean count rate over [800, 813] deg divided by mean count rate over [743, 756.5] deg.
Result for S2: 1.49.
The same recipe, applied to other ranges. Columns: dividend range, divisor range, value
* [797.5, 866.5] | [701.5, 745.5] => 1.30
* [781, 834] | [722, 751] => 1.35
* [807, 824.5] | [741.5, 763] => 1.48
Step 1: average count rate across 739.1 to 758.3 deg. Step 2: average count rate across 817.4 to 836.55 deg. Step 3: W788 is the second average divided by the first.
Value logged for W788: 1.6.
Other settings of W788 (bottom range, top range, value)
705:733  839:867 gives 1.38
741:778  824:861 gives 1.31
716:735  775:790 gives 1.47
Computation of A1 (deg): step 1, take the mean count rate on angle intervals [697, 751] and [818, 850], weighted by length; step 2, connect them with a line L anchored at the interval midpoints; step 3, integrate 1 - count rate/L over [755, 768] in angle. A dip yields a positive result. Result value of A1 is 0.7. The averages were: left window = 11.1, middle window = 11.7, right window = 14.7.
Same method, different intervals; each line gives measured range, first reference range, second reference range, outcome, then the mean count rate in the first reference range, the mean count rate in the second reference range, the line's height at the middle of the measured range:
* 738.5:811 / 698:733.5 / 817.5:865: 3.23 deg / 11.7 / 15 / 13.2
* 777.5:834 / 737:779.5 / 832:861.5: -4.26 deg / 11.5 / 14.9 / 13.4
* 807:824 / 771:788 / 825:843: 1.52 deg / 15.7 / 14.7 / 15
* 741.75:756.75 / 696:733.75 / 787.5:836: 4.73 deg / 11.9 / 14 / 12.6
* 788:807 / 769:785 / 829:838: 1.95 deg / 15.6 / 14.7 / 15.3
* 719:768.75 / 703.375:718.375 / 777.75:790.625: 9.84 deg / 11.2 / 15.8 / 13.3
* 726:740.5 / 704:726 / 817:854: -0.67 deg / 10.7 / 14.8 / 11.3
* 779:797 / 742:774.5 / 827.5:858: -4.27 deg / 11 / 14.8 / 12.3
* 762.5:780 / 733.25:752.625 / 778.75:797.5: -1.97 deg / 9.64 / 15.2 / 13.1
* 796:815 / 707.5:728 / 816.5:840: 1.35 deg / 10.3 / 14.8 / 13.9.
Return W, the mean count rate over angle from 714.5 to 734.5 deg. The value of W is 10.6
